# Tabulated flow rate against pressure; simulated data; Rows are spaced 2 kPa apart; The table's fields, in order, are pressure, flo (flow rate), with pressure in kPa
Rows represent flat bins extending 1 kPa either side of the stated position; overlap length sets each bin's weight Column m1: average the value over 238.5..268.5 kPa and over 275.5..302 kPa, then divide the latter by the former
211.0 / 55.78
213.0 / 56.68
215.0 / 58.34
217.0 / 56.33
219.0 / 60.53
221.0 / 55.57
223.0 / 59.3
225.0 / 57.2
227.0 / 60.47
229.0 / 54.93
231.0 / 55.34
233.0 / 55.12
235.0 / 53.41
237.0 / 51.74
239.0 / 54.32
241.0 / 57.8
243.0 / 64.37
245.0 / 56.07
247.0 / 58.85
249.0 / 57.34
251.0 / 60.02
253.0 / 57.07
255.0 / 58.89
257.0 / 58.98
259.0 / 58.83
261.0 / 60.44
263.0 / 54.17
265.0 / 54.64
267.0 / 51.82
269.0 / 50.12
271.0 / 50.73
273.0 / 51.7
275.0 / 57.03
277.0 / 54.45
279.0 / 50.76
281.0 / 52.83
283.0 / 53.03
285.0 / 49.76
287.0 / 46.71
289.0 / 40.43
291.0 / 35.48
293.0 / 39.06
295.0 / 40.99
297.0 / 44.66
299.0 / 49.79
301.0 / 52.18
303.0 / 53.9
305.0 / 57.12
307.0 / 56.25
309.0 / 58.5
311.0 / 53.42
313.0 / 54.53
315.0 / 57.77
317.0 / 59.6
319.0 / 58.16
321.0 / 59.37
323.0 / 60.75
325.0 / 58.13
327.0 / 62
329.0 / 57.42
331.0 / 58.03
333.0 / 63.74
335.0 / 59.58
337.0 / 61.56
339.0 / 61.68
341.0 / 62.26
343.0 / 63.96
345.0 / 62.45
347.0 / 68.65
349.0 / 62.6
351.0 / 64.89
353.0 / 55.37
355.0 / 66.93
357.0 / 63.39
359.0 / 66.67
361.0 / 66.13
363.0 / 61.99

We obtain 0.82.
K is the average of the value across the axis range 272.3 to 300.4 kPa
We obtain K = 47.6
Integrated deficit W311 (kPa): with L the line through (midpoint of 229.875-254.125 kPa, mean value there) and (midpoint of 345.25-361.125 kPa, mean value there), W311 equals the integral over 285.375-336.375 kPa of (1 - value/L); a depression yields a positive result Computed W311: 6.6 kPa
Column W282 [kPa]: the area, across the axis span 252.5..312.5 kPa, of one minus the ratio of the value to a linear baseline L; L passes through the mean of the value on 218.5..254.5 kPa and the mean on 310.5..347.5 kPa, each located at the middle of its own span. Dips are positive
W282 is 7.0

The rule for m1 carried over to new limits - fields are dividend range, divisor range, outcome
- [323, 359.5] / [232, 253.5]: 1.09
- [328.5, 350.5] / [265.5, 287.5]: 1.20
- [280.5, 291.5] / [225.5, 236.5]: 0.84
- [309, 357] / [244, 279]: 1.09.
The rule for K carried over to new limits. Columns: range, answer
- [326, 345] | 61.2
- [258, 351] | 55.1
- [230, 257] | 57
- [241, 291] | 54.2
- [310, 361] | 61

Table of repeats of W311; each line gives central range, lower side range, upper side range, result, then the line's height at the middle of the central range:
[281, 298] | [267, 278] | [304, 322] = 3.2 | 54.6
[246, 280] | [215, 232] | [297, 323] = 0.6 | 56.7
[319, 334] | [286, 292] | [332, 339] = -0.6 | 57.6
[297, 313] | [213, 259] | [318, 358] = 1.7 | 60.2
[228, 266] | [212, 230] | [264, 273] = -1.8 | 54.5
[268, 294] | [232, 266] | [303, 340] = 4.1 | 57.8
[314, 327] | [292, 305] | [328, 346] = -0.9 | 55.3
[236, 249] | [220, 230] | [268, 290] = -0.5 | 55.3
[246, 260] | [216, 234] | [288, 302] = -1.9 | 51.6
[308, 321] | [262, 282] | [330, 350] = 0.4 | 58.8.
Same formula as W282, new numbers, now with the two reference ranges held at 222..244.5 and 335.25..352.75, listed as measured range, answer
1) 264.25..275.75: 1.22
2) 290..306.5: 3.69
